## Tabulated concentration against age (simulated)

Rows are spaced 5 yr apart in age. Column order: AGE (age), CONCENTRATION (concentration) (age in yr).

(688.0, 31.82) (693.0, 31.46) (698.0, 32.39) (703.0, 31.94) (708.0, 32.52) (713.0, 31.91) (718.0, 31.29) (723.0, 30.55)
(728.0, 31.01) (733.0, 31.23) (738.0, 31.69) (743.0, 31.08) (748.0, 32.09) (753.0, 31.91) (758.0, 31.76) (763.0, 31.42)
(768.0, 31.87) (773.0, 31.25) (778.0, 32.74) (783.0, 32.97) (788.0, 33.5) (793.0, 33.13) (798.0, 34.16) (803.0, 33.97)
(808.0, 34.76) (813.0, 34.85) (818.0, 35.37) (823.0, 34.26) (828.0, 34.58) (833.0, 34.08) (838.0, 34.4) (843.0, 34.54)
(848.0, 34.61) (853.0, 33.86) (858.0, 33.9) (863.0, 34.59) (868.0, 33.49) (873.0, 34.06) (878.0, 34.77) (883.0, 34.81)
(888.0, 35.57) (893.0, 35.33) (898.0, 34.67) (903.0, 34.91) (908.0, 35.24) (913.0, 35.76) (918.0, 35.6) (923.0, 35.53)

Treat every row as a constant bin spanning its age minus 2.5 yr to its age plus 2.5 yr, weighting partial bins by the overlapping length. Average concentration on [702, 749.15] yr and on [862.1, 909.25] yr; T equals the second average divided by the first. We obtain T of 1.10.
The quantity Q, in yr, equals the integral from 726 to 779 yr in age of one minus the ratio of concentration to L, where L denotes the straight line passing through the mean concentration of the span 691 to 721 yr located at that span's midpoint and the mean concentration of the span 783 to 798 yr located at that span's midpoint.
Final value 1.8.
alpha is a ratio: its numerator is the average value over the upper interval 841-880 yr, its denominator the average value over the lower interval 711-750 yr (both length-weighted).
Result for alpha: 1.09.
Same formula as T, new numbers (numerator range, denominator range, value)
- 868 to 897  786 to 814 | 1.02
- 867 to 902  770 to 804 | 1.05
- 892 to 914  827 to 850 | 1.02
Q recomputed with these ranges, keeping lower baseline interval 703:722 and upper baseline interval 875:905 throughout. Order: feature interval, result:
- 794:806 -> -0.2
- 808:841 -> -0.8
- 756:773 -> 0.6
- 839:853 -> -0.1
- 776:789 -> 0.0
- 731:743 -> 0.3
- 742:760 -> 0.4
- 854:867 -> 0.1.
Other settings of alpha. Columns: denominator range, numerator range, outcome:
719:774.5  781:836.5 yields 1.09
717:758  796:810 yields 1.09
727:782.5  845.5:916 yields 1.09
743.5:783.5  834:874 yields 1.07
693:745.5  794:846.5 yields 1.09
